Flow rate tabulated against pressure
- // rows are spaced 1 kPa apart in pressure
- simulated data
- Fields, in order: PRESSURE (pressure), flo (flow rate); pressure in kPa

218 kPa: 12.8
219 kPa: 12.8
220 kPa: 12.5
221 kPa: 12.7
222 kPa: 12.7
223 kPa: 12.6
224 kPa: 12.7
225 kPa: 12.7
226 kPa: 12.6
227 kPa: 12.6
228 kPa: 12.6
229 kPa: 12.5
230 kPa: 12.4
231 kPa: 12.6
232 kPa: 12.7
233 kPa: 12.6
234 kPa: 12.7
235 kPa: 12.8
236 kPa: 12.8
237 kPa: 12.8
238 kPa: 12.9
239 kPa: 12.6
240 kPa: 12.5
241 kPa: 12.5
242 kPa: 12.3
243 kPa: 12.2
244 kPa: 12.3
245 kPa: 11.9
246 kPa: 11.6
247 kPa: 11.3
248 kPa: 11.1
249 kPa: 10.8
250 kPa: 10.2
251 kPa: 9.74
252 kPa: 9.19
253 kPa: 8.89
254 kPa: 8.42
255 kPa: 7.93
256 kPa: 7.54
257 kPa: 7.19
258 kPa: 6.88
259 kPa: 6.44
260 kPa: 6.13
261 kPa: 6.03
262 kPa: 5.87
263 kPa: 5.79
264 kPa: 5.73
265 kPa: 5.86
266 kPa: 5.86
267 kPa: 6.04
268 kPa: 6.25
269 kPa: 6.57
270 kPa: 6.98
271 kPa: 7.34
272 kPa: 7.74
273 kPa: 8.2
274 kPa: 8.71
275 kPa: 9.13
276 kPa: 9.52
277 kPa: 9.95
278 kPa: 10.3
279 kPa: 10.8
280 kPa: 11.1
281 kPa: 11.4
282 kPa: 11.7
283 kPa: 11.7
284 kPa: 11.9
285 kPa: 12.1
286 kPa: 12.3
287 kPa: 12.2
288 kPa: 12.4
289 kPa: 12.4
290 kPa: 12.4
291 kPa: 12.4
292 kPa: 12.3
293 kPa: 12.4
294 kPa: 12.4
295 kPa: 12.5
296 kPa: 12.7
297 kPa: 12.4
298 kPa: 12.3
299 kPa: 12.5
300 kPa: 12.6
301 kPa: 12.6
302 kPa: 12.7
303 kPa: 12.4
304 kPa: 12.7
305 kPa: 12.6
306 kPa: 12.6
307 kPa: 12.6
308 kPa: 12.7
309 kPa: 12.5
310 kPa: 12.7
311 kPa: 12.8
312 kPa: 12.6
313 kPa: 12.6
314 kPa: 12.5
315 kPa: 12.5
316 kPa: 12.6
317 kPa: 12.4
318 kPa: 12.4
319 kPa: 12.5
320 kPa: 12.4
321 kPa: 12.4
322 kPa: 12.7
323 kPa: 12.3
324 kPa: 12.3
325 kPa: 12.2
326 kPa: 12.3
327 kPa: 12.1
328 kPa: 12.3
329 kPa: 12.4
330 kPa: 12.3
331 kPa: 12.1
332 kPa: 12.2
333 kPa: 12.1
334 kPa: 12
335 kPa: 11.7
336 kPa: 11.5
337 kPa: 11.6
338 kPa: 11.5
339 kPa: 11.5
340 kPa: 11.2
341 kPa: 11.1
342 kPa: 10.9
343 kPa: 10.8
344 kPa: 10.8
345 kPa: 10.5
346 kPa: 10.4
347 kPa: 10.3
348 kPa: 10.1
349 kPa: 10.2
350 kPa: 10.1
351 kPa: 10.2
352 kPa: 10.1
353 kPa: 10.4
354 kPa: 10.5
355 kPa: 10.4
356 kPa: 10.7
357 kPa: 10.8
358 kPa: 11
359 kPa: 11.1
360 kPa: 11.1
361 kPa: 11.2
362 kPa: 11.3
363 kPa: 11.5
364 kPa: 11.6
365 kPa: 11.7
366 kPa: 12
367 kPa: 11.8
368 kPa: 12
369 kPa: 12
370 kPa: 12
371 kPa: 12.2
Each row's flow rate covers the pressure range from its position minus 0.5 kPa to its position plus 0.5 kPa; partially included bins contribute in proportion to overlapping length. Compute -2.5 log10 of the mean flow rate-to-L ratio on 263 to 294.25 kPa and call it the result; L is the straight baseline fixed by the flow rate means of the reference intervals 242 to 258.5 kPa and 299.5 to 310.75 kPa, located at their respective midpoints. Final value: 0.17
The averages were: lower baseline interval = 9.9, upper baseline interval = 12.6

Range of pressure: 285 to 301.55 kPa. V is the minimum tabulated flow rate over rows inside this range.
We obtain 12.1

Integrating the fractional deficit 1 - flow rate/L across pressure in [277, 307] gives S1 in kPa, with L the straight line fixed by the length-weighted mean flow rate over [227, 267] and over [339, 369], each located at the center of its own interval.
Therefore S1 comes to -4.9 kPa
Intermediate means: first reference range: 10.1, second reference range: 10.9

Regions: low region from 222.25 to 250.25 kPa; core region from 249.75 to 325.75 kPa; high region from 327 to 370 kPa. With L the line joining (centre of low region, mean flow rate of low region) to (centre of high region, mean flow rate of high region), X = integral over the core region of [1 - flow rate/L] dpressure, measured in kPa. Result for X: 7.9 kPa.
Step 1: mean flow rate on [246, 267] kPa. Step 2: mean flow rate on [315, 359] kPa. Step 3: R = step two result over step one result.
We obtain 1.5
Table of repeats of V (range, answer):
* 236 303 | 5.73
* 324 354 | 10.1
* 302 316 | 12.4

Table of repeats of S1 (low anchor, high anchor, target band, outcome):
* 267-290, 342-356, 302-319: -4.0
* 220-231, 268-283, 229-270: 5.3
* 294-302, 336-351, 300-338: -2.1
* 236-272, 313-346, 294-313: -2.9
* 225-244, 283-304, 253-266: 6.0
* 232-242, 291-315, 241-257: 2.9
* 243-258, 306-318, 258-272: 5.6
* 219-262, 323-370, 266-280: 3.6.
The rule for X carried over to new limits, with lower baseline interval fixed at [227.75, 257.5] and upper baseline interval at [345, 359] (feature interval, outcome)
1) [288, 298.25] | -1.4 kPa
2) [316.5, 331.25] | -2.3 kPa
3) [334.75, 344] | -0.7 kPa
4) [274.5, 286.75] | 0.0 kPa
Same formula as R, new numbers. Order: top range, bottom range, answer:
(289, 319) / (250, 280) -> 1.62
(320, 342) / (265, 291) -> 1.23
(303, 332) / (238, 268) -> 1.38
